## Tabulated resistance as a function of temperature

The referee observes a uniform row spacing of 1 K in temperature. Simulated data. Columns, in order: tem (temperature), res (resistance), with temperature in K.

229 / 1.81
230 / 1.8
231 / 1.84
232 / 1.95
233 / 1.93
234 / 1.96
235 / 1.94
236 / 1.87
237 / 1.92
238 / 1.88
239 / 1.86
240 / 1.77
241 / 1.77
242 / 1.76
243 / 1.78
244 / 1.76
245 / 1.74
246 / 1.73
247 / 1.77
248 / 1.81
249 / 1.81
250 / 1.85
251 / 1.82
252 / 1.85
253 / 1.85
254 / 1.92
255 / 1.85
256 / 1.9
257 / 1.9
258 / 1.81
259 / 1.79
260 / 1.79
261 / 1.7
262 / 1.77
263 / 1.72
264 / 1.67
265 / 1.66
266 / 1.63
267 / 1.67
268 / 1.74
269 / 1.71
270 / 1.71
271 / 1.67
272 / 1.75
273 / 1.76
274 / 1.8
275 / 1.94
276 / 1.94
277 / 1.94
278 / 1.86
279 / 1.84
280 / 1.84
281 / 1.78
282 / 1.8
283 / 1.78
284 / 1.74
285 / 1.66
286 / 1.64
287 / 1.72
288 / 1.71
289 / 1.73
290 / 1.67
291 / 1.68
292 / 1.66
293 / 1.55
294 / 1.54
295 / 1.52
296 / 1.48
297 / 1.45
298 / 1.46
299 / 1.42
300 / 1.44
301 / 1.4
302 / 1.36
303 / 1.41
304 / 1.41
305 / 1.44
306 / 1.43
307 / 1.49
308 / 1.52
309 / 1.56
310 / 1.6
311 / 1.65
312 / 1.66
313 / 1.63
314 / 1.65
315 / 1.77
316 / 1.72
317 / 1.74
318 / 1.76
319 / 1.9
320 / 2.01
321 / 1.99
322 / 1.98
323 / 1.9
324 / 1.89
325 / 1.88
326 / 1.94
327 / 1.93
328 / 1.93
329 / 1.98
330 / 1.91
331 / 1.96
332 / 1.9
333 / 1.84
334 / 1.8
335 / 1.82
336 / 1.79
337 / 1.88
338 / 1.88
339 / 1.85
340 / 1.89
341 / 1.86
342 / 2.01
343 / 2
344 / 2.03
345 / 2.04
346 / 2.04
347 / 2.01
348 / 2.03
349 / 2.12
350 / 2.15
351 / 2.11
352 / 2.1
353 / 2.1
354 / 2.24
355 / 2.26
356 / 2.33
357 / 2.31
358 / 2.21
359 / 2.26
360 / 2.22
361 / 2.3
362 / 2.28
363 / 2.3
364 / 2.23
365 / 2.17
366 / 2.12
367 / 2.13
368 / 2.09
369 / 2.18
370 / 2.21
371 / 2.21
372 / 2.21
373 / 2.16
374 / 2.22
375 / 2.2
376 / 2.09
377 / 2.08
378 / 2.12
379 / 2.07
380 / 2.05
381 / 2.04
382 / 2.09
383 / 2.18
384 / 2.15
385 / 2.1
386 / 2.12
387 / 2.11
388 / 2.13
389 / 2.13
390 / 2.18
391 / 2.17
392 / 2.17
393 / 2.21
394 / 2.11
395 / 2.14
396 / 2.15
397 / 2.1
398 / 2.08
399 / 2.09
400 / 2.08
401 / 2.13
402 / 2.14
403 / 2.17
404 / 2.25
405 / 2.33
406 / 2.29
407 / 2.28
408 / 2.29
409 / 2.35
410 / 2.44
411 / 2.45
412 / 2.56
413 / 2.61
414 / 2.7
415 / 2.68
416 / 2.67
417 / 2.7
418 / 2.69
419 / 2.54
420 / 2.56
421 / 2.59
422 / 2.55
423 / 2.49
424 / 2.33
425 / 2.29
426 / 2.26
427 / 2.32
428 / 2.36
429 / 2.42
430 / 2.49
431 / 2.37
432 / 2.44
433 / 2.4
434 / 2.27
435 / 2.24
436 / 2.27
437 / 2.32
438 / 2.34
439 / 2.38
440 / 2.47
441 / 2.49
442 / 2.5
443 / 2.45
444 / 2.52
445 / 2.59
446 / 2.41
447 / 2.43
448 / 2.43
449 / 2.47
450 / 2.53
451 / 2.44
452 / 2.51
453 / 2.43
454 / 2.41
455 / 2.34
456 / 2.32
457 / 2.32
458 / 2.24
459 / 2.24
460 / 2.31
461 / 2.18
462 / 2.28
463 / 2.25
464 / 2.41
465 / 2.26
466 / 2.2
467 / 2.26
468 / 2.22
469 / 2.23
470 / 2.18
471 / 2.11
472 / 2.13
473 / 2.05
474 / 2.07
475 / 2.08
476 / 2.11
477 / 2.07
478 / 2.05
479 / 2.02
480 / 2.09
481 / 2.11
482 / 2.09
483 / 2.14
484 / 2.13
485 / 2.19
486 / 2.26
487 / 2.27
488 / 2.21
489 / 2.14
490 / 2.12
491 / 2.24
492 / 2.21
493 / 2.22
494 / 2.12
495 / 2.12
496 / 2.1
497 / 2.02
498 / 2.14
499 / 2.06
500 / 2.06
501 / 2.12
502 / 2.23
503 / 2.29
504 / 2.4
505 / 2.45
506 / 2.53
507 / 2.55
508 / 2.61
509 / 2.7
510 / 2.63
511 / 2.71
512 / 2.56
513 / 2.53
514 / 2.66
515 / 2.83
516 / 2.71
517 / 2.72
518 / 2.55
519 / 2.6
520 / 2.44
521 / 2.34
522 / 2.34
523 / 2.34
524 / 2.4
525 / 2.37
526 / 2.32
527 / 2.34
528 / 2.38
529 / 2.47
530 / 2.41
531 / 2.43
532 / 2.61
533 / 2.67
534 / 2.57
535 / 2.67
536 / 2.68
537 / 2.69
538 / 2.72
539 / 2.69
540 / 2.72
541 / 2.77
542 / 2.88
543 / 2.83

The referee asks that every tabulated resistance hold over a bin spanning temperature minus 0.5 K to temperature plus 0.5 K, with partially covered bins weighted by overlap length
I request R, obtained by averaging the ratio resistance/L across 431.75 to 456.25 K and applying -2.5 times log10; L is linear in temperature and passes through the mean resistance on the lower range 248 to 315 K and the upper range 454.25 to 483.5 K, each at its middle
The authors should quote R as -0.14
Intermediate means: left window 1.68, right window 2.19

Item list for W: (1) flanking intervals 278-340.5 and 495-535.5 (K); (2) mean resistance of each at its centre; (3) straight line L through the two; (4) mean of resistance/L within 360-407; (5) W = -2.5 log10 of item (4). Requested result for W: -0.10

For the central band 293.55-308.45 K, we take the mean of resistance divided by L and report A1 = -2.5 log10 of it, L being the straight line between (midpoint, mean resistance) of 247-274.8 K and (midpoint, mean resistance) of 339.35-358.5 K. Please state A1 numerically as 0.30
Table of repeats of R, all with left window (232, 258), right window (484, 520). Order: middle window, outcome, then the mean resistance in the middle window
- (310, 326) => 0.11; 1.81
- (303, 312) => 0.28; 1.51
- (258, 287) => 0.08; 1.76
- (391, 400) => 0.01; 2.13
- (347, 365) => -0.07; 2.2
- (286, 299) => 0.21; 1.59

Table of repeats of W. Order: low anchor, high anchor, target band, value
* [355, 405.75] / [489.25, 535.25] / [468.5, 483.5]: 0.12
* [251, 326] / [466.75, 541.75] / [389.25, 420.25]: -0.13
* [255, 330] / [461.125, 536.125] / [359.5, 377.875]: -0.13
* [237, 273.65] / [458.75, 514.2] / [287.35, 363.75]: 0.05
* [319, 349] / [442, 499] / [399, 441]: -0.13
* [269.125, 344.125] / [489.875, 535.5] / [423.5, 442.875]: -0.10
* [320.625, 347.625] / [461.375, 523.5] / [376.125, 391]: -0.04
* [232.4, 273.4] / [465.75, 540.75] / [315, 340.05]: 0.04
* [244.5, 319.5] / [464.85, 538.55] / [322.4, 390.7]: -0.09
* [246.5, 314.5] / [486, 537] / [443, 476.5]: -0.03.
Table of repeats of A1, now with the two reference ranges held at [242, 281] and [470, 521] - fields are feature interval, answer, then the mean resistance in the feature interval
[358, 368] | -0.11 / 2.22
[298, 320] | 0.20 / 1.58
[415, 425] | -0.20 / 2.56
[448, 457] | -0.11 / 2.42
